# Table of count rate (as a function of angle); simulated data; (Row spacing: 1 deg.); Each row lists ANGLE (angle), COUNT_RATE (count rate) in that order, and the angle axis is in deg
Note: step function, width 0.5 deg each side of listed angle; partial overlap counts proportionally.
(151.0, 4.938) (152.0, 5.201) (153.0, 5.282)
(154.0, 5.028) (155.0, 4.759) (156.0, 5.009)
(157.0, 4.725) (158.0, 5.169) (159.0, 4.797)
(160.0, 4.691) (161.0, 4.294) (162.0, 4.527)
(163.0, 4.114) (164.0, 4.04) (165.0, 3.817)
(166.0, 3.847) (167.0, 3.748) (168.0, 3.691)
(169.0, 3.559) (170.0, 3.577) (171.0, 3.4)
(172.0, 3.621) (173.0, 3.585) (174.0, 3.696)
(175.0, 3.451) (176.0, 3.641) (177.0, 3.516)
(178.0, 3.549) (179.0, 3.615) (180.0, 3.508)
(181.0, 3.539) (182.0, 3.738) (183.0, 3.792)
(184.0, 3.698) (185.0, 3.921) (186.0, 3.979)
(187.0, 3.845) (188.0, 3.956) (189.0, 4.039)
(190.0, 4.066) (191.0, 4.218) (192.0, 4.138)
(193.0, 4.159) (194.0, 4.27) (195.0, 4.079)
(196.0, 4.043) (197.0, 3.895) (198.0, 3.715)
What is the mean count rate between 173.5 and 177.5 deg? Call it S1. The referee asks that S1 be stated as 3.58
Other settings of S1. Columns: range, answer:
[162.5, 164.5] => 4.08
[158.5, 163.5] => 4.48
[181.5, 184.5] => 3.74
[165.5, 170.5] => 3.68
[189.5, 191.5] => 4.14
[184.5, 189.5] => 3.95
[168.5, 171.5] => 3.51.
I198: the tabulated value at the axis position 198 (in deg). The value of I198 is 3.715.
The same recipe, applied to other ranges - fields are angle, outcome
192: 4.138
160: 4.691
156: 5.009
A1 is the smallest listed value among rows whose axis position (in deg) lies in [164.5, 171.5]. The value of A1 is 3.4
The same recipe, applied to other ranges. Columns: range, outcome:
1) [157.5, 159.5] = 4.797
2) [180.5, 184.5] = 3.539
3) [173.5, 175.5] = 3.451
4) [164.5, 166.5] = 3.817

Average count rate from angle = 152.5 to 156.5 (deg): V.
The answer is 5.02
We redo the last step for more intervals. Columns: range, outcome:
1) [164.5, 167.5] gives 3.8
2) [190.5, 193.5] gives 4.17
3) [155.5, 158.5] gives 4.97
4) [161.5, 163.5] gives 4.32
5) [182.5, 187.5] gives 3.85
